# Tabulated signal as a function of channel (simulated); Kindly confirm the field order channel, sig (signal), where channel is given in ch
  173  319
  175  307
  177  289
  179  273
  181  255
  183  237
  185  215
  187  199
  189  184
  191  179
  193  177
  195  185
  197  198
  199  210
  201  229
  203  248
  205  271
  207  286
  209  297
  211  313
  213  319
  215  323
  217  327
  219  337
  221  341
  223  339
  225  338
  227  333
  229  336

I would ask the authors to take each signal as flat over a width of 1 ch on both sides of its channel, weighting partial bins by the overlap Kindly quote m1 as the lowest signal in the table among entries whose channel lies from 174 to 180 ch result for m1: 273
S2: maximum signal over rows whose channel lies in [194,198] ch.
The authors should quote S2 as 198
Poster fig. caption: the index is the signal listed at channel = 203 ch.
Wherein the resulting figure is 248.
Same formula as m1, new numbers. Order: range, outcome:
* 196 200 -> 198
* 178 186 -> 215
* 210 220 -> 313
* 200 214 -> 229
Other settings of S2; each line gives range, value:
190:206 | 271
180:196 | 255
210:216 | 323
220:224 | 341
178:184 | 273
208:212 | 313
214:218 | 327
